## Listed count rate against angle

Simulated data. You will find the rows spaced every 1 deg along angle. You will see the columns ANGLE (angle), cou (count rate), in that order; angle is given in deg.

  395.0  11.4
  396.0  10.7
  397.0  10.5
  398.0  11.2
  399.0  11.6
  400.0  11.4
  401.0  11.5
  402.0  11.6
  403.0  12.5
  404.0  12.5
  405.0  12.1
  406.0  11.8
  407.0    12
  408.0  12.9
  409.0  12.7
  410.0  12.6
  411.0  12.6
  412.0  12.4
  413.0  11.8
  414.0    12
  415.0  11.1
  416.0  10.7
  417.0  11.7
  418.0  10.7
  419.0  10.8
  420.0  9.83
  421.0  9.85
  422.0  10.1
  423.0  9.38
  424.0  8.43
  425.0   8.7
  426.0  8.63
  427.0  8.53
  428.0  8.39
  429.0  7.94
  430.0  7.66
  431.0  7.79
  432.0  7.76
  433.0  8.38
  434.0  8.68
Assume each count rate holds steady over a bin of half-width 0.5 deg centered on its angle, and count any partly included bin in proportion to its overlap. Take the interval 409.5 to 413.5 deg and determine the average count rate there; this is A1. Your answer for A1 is 12.3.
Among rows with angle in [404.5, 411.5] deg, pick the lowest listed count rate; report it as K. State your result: 11.8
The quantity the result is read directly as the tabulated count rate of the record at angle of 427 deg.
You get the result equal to 8.53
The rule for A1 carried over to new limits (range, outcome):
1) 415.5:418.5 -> 11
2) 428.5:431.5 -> 7.8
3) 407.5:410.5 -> 12.7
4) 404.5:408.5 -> 12.2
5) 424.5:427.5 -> 8.62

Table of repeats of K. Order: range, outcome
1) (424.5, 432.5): 7.66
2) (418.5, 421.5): 9.83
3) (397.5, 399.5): 11.2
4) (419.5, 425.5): 8.43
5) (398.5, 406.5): 11.4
